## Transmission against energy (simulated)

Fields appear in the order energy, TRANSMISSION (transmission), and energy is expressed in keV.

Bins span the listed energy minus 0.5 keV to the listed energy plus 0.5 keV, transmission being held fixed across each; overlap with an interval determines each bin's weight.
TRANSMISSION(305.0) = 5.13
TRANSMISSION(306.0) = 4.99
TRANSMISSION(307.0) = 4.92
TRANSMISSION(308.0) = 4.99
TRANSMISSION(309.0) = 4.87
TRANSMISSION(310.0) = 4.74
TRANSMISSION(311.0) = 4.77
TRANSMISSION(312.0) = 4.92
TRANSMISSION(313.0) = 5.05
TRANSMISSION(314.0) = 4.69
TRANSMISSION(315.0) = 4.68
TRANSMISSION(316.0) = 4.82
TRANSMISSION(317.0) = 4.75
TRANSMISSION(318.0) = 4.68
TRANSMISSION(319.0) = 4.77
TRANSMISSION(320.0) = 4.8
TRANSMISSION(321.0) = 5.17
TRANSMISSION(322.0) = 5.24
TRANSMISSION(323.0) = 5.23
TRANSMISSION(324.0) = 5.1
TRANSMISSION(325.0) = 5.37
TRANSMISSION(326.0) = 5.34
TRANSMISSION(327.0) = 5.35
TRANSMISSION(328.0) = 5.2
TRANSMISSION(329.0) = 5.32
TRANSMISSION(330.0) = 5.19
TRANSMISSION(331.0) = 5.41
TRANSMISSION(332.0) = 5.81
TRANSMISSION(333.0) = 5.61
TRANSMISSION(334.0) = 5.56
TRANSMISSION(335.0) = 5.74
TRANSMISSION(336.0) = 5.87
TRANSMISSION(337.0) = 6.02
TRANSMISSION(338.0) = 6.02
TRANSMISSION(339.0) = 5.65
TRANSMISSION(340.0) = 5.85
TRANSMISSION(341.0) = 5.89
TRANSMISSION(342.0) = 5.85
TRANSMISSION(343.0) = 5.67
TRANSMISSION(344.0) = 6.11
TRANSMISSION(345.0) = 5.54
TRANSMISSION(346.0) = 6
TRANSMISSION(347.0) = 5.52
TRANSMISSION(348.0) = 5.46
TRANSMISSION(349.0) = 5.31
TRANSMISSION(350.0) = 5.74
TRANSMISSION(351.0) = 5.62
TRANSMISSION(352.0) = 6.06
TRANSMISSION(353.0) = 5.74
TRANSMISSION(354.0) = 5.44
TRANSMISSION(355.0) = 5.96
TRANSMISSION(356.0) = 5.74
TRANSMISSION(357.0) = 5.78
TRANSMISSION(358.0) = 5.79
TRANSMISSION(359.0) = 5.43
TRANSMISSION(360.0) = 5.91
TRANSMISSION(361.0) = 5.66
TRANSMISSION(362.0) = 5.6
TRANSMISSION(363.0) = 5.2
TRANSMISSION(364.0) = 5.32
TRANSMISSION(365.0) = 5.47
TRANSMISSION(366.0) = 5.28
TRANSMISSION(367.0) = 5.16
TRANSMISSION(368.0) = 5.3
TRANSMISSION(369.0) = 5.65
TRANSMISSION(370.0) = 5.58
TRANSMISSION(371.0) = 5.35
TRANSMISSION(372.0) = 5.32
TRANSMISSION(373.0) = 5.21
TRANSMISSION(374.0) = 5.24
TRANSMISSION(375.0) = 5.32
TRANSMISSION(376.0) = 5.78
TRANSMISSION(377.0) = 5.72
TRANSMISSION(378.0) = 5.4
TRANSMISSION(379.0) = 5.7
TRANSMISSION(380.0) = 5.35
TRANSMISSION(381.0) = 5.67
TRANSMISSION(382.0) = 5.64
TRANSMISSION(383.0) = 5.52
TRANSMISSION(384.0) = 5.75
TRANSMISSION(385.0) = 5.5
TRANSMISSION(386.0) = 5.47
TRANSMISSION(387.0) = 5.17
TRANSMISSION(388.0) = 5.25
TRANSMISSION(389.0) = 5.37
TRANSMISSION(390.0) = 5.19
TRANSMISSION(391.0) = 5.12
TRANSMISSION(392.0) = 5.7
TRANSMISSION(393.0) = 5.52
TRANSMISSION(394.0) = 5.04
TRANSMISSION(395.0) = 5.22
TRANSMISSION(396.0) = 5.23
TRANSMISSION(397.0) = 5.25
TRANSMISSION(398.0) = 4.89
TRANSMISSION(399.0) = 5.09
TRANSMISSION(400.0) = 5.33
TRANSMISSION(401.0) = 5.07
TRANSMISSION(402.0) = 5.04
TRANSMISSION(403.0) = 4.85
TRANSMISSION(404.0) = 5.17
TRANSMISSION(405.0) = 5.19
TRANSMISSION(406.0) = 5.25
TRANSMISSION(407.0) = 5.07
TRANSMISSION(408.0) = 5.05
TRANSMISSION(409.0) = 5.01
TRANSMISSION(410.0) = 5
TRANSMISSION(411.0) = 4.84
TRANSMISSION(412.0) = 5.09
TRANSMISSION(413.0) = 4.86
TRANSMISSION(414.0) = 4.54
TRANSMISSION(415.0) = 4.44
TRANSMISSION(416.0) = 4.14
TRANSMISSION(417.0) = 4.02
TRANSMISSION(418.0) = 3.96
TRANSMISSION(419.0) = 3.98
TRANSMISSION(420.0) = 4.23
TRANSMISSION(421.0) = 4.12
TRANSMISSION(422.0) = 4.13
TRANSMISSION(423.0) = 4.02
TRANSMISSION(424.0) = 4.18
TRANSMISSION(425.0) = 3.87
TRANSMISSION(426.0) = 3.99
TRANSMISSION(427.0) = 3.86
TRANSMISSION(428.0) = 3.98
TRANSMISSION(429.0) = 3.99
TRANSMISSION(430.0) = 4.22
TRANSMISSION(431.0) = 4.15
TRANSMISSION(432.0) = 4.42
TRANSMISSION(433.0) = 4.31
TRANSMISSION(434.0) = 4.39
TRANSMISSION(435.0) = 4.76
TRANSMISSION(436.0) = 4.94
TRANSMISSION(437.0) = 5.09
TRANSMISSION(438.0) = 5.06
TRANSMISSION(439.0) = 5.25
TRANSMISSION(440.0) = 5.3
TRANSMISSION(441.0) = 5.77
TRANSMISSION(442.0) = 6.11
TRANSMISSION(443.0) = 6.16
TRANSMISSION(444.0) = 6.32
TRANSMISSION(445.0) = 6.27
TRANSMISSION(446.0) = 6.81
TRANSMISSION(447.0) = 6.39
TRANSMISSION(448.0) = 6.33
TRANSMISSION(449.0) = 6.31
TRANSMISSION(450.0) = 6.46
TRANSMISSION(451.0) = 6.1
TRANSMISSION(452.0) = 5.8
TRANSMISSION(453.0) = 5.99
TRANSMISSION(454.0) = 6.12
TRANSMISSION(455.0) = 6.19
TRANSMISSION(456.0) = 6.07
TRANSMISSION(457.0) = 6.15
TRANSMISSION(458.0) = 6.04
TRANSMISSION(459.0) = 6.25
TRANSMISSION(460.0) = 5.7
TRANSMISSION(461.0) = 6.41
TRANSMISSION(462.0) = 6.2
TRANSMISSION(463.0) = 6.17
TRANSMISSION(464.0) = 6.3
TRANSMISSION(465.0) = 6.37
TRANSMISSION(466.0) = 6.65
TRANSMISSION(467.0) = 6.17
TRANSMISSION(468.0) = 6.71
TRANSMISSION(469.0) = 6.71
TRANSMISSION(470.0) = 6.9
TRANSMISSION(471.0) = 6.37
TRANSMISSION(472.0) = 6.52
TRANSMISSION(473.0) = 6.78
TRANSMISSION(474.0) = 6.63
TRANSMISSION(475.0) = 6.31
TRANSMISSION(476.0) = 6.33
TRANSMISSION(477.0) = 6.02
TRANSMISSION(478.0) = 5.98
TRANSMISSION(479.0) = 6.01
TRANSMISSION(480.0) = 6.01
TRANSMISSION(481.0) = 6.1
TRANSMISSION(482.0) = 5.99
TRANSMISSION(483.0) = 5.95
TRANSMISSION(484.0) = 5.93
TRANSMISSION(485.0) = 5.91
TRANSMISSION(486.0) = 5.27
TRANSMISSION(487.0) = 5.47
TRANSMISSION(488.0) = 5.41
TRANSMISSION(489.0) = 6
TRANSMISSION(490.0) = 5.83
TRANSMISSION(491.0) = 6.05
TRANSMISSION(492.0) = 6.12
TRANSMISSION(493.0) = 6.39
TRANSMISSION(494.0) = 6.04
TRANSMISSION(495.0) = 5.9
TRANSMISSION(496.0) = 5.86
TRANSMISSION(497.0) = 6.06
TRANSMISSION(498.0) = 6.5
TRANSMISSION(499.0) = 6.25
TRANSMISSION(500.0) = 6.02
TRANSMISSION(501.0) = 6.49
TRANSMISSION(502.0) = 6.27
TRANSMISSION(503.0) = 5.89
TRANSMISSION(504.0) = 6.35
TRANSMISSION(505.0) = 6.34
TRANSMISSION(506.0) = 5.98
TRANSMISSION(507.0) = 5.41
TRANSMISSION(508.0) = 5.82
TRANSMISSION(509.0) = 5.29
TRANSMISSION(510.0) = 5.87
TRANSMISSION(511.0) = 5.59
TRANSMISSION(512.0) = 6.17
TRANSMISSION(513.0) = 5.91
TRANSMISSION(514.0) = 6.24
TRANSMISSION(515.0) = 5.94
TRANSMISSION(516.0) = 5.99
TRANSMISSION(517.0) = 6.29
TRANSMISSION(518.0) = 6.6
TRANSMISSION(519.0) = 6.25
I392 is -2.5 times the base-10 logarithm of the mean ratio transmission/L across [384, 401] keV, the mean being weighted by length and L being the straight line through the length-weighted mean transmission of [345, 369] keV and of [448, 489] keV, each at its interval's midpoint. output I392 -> 0.10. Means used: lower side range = 5.59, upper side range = 6.17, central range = 5.28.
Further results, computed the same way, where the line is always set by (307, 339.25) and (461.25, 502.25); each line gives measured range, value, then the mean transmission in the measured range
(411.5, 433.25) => 0.35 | 4.2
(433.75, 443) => 0.13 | 5.26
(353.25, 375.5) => -0.01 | 5.49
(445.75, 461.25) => -0.03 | 6.18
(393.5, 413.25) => 0.12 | 5.08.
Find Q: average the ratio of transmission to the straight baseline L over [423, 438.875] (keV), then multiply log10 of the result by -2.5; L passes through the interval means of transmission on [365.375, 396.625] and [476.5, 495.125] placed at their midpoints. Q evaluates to 0.28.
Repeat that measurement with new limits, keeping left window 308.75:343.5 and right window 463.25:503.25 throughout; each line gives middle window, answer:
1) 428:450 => 0.11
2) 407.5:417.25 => 0.22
